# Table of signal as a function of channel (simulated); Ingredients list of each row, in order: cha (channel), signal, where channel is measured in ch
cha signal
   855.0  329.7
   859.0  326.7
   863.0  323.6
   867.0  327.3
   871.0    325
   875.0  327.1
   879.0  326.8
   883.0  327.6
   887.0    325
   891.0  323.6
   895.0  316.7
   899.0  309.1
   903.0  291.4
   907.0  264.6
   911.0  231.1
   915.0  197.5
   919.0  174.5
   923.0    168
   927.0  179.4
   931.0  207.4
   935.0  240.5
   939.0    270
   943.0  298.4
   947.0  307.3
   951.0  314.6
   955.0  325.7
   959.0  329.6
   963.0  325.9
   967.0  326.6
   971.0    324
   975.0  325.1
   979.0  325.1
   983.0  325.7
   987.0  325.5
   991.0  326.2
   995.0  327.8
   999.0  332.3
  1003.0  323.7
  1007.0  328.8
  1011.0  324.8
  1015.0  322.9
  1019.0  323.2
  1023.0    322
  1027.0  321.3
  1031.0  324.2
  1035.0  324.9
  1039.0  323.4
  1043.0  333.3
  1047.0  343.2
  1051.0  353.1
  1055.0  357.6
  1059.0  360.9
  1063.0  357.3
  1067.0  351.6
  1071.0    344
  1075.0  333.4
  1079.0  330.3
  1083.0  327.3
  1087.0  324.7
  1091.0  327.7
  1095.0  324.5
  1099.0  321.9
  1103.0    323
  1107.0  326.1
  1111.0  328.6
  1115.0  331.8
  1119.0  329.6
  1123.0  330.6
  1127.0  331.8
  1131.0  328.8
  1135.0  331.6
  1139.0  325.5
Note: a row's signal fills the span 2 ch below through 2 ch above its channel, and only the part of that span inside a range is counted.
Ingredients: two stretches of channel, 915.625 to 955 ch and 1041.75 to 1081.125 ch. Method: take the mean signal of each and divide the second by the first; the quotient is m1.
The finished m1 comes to 1.43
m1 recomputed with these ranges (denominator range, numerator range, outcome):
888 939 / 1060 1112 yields 1.36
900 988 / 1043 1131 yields 1.22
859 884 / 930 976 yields 0.92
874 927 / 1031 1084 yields 1.26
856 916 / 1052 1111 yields 1.10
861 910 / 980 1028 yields 1.04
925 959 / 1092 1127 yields 1.21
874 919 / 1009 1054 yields 1.14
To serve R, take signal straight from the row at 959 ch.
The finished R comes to 329.6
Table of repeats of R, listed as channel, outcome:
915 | 197.5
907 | 264.6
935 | 240.5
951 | 314.6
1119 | 329.6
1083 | 327.3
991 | 326.2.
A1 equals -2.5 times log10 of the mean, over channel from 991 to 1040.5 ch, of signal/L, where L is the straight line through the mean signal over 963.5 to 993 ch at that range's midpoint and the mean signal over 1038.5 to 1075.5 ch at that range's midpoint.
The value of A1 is 0.04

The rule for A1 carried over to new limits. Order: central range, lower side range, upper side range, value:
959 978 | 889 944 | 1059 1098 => -0.18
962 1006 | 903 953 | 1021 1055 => -0.14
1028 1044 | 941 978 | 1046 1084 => 0.04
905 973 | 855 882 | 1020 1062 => 0.25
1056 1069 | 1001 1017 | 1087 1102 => -0.10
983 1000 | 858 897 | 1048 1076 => 0.05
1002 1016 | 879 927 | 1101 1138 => -0.10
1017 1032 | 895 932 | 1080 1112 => -0.12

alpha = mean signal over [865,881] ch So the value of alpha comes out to 327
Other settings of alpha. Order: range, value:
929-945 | 254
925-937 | 209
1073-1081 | 332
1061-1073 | 351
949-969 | 324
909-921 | 201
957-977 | 326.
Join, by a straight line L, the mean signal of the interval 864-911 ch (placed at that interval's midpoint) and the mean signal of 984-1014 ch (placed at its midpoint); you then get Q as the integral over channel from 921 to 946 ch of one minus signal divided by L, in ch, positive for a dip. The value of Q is 6.9 ch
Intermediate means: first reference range 312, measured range 230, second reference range 327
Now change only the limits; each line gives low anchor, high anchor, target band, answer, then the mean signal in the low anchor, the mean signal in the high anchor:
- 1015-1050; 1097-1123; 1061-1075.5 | -0.9 ch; 327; 327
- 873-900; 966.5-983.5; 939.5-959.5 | 0.9 ch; 323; 325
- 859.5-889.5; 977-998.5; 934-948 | 2.0 ch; 326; 326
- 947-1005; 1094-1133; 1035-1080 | -2.4 ch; 325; 328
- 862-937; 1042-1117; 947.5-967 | -2.0 ch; 272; 337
